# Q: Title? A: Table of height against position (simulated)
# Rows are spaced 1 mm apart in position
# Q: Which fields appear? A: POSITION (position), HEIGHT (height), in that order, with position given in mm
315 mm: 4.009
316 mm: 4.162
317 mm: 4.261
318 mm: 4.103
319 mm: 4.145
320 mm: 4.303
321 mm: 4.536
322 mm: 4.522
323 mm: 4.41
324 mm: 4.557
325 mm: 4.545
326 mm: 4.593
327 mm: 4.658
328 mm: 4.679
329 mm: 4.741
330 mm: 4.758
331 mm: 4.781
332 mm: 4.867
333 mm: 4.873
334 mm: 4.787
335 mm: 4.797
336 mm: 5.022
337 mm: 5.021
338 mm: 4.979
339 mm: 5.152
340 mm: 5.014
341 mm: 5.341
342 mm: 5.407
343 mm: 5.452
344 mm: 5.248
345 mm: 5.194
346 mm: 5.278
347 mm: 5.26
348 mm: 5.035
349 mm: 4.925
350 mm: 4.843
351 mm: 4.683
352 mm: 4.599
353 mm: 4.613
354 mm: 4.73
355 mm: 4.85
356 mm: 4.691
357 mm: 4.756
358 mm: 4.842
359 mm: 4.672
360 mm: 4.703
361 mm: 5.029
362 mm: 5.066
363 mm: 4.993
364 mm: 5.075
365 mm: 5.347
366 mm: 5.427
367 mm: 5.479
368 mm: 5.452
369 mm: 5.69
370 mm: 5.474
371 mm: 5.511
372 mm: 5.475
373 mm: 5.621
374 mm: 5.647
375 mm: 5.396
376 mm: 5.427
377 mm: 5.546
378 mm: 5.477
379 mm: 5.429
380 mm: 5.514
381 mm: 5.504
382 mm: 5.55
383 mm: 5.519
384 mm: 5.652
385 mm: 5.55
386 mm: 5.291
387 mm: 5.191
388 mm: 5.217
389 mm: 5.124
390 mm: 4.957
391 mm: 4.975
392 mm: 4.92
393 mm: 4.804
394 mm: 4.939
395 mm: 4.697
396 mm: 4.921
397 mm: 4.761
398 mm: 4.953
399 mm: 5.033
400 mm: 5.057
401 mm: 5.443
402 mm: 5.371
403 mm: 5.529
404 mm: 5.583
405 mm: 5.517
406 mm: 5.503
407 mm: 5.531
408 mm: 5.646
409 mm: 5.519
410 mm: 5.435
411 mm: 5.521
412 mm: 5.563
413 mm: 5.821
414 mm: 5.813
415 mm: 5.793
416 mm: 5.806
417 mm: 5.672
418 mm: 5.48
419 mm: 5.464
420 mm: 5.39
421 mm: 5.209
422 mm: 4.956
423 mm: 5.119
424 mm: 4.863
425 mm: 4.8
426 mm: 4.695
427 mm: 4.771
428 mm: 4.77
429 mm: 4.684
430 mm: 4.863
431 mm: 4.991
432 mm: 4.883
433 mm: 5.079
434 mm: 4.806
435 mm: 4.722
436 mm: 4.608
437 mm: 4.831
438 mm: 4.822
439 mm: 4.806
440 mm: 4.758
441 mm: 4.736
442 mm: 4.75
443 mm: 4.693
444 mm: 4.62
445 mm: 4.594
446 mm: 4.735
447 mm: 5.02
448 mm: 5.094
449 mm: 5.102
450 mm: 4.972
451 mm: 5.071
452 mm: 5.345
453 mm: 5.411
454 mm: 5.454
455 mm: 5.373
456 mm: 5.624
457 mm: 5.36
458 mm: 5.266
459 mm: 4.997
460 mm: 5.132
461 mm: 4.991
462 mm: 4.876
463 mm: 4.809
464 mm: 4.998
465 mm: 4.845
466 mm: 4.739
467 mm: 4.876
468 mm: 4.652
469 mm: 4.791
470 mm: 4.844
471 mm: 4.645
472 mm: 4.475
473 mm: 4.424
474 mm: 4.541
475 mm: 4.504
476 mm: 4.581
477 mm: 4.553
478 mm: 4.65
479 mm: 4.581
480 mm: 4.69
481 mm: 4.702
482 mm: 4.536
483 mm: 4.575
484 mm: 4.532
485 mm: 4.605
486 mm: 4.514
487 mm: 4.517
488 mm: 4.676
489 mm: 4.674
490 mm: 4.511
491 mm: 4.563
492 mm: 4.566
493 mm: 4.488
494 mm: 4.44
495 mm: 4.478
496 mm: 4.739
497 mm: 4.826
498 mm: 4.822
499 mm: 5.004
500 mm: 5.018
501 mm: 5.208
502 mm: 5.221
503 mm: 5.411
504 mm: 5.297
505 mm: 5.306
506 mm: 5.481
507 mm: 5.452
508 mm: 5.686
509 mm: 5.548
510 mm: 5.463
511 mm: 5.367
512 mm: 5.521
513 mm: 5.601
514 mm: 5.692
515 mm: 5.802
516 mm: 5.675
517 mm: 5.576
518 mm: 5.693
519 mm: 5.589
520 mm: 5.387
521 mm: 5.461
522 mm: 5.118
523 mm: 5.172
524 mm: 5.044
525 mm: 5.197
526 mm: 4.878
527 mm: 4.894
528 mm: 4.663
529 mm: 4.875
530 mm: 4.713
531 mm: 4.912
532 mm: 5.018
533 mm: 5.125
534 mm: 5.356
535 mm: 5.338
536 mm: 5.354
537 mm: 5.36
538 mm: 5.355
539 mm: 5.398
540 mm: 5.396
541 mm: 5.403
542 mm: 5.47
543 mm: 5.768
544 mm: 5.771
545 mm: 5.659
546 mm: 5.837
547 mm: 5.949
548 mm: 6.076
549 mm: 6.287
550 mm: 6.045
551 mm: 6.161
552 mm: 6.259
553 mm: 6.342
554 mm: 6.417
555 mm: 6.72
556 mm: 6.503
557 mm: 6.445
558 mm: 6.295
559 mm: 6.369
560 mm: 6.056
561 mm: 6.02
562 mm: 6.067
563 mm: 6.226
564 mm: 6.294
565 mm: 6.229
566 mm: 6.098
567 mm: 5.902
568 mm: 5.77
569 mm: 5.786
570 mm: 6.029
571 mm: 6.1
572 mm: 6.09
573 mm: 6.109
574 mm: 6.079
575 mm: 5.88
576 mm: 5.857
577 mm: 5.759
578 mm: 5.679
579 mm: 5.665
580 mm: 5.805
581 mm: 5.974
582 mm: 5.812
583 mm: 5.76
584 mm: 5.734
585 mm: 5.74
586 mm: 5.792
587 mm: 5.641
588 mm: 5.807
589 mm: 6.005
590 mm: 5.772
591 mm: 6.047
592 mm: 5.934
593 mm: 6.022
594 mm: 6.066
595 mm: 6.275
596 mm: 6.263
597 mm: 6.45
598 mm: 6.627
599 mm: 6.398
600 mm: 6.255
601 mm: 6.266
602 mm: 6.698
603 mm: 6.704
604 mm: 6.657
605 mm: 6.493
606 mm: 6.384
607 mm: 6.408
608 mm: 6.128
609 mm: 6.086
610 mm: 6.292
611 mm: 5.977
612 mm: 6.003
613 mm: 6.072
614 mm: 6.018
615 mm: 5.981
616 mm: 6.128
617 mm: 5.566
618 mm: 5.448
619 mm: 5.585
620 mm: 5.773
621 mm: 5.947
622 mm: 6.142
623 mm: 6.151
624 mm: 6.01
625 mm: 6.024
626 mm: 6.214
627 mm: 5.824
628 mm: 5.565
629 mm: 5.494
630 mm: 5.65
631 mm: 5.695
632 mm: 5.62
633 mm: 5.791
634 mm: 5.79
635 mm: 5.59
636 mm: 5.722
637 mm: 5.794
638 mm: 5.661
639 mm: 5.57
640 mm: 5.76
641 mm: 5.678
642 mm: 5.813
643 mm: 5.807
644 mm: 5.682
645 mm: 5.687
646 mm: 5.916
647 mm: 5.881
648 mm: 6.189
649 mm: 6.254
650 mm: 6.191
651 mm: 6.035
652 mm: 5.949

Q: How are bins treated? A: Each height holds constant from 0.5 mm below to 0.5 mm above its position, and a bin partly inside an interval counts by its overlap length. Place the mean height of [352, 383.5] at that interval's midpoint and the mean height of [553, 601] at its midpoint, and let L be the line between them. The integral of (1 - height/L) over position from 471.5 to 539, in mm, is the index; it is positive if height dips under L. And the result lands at 9.0 mm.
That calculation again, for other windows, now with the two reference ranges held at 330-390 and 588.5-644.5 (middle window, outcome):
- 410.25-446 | 2.2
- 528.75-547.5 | 1.2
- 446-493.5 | 6.0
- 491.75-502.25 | 1.5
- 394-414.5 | -0.2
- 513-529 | 1.0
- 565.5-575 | -0.2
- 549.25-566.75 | -1.4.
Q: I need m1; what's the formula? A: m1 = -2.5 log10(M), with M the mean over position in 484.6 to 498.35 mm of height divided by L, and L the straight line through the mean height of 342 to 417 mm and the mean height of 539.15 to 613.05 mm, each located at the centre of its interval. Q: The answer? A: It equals 0.236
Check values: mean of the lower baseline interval 5.25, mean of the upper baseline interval 6.07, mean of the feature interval 4.6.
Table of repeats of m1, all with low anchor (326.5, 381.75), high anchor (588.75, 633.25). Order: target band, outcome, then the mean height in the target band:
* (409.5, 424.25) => -0.026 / 5.47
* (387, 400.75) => 0.061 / 4.97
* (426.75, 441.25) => 0.127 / 4.81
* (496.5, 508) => 0.091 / 5.21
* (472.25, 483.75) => 0.214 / 4.57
